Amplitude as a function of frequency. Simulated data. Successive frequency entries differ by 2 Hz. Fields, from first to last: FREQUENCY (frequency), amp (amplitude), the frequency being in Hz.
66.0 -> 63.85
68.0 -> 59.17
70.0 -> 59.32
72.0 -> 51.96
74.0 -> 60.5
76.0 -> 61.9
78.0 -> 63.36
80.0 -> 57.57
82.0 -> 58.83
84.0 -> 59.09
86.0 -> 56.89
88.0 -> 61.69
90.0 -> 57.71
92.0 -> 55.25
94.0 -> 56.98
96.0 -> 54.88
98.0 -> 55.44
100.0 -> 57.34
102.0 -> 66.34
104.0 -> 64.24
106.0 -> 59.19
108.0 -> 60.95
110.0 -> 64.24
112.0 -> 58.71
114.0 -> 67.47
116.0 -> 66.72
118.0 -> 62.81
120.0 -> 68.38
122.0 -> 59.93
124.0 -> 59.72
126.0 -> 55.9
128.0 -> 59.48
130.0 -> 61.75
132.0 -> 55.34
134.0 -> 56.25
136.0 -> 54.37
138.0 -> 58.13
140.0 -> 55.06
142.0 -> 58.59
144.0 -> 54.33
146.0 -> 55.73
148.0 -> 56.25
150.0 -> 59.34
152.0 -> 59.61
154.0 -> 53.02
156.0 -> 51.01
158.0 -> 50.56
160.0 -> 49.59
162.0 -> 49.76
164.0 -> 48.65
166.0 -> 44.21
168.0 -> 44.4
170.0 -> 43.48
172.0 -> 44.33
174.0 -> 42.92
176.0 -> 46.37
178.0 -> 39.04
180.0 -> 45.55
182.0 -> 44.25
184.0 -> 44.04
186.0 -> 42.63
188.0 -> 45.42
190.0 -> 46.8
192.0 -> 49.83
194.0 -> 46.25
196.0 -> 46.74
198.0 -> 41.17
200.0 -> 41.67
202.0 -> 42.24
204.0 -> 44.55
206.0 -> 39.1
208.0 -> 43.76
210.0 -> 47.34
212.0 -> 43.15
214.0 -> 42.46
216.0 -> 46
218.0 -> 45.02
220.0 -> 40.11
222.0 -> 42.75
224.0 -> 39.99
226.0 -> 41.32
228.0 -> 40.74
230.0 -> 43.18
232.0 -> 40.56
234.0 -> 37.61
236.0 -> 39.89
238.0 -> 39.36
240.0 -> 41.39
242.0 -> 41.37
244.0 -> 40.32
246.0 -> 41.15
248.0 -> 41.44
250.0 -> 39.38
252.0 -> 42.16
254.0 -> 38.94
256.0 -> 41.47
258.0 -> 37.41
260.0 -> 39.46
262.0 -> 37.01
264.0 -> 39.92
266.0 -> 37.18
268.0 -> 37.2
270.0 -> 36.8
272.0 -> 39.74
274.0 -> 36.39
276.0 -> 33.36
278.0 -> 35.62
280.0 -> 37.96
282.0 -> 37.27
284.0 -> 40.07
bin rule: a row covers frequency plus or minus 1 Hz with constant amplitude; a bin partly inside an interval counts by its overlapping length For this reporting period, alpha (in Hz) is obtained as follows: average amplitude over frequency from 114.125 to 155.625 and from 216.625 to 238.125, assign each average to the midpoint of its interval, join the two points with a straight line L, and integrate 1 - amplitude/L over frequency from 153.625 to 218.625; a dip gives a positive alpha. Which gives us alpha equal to 4.71 Hz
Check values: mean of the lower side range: 58.6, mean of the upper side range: 41.1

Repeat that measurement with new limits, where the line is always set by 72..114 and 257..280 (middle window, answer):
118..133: -1.3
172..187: 1.5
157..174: 1.3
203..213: 0.3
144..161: -0.8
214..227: 0.3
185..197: 0.2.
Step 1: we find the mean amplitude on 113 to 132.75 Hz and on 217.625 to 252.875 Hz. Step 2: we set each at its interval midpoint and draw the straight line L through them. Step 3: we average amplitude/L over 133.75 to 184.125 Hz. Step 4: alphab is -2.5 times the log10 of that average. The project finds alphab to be 0.10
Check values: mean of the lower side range 61.8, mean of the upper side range 40.9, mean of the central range 50.4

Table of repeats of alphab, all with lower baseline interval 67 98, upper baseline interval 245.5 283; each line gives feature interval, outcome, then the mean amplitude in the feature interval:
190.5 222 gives 0.018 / 44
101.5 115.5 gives -0.140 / 63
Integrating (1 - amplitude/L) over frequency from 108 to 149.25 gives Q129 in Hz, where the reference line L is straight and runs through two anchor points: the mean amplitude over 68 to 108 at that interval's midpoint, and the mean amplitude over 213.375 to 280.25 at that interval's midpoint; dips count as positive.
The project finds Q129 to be -4.1 Hz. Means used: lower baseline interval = 58.9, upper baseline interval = 39.8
